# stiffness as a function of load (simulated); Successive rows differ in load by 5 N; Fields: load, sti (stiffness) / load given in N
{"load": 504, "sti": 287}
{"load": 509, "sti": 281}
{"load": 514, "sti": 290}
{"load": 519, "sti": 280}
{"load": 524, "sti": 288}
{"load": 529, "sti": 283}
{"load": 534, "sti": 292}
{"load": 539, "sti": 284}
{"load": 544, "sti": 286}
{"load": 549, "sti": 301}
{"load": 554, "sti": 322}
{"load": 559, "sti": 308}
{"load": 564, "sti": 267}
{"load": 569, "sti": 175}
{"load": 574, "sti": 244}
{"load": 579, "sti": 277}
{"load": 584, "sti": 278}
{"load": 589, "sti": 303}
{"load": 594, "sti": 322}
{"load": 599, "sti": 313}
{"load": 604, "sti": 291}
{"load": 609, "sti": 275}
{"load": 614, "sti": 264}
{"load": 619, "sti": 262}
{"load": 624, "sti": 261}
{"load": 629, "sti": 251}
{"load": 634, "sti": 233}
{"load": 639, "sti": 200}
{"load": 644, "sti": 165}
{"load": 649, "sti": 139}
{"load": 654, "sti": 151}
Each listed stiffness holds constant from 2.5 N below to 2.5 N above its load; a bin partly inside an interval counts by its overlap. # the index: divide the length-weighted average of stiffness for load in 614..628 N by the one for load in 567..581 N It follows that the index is 1.12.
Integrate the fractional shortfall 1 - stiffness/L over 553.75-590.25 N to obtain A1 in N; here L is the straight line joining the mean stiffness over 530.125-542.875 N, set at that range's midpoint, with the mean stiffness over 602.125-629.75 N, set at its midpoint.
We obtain 1.4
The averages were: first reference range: 287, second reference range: 268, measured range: 268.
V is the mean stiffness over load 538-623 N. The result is 280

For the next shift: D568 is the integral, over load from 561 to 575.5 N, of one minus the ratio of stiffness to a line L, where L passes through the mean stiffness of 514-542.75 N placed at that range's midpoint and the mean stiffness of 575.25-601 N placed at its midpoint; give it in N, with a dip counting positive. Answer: 3.08 N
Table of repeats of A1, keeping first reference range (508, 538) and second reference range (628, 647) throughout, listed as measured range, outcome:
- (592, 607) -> -4.7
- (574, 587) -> -1.4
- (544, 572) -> -1.3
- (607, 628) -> -4.1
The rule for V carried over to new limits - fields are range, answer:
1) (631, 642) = 216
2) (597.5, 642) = 259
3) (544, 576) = 271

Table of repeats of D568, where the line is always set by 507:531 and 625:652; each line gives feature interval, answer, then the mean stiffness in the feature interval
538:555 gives -2.1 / 297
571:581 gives -0.5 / 255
